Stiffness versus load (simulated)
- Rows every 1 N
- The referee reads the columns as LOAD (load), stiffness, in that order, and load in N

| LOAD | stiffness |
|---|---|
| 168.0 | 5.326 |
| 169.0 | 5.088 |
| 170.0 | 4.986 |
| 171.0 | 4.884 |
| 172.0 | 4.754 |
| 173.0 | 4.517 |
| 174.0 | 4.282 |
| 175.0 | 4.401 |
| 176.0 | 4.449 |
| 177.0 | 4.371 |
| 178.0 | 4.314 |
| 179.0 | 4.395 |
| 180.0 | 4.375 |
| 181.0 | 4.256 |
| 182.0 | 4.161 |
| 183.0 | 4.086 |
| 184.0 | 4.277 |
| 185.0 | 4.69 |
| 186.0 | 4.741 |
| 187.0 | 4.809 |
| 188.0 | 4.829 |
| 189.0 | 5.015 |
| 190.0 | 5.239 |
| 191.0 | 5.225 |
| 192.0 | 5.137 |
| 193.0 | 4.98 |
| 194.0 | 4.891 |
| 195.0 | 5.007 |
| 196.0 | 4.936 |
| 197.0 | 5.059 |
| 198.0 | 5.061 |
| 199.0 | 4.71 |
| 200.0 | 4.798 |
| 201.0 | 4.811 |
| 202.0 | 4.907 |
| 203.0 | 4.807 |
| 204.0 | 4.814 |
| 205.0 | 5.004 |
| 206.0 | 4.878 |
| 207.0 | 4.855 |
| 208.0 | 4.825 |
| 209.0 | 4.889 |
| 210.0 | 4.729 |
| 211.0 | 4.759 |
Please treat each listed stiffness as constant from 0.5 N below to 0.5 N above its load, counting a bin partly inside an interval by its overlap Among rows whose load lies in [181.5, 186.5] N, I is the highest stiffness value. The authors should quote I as 4.741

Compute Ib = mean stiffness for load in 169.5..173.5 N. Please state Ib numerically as 4.79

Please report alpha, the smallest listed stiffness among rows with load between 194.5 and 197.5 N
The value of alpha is 4.936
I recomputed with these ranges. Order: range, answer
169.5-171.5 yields 4.986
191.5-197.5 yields 5.137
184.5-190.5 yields 5.239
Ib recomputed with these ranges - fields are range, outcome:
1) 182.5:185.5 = 4.35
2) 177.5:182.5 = 4.3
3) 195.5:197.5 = 5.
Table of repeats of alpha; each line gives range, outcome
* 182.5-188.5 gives 4.086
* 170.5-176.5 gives 4.282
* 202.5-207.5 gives 4.807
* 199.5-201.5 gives 4.798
